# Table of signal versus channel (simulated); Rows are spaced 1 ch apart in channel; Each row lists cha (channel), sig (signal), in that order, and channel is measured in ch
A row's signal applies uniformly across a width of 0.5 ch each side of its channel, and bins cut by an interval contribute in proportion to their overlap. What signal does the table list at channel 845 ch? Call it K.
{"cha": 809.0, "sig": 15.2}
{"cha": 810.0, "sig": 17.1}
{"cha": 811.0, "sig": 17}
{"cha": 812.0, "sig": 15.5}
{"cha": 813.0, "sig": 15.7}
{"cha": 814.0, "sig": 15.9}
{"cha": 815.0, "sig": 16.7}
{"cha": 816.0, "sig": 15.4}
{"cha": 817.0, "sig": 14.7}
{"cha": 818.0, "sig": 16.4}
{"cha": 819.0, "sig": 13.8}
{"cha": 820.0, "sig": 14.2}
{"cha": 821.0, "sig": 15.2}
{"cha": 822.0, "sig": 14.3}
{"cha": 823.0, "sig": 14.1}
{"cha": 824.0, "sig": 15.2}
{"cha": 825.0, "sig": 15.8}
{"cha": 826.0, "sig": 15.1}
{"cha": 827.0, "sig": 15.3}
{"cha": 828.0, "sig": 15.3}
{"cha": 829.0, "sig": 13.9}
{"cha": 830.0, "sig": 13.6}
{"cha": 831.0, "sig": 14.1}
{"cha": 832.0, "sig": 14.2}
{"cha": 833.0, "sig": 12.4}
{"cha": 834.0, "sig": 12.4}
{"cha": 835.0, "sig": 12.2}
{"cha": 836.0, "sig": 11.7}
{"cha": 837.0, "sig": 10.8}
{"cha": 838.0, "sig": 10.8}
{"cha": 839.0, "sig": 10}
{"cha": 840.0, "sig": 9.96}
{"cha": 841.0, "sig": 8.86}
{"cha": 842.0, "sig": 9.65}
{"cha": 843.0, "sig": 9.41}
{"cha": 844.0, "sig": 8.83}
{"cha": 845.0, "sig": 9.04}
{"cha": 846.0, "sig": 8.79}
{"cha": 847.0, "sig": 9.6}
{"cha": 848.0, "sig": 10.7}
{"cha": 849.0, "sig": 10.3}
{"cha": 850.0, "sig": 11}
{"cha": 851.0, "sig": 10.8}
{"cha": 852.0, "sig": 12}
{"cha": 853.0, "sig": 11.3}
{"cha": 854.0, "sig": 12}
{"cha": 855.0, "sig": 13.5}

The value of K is 9.04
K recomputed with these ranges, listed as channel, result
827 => 15.3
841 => 8.86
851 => 10.8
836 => 11.7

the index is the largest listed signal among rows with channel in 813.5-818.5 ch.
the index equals 16.7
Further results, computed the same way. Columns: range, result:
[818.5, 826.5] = 15.8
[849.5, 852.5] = 12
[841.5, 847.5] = 9.65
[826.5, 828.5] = 15.3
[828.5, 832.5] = 14.2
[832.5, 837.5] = 12.4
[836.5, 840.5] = 10.8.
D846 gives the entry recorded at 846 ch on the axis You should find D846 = 8.79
